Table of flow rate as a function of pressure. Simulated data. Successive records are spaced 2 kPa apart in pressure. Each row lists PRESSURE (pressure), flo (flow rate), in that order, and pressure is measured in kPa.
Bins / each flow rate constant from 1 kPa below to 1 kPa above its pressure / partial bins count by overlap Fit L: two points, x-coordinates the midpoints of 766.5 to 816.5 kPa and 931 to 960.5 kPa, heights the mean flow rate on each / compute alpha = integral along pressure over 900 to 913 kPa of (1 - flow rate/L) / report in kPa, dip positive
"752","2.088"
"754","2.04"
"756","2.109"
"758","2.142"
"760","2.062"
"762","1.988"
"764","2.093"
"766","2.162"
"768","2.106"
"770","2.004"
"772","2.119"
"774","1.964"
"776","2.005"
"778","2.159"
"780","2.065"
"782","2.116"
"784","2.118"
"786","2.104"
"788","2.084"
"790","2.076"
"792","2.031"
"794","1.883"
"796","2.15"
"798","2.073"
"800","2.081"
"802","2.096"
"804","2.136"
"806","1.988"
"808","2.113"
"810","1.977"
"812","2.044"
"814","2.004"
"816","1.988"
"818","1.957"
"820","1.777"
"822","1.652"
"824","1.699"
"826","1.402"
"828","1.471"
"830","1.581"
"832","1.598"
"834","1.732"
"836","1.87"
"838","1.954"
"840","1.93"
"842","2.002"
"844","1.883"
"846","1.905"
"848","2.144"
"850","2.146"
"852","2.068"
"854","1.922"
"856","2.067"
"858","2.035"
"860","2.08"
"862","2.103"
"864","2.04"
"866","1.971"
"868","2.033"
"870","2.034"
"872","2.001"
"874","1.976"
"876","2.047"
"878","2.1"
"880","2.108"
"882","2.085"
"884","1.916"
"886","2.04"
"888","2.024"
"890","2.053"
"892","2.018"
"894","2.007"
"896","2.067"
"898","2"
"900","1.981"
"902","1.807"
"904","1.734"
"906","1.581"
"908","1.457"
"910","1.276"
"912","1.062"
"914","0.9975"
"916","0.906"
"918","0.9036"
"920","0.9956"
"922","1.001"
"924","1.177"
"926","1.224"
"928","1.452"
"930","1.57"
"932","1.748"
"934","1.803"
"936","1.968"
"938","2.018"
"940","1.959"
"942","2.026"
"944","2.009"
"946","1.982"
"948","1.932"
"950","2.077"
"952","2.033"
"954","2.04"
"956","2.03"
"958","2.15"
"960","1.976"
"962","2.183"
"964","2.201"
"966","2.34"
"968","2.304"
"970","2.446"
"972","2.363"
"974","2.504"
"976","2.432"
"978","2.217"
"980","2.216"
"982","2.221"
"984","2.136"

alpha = 3.1 kPa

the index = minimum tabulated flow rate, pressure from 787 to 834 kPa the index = 1.402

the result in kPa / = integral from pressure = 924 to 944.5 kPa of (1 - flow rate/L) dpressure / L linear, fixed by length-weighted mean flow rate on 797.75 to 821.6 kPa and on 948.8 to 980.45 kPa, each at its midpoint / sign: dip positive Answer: 4.1 kPa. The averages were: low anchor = 2.01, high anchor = 2.22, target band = 1.74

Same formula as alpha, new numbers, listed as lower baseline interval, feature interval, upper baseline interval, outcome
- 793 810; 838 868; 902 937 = -4.6 kPa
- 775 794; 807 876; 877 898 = 4.6 kPa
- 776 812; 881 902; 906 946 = -5.0 kPa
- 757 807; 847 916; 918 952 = -3.1 kPa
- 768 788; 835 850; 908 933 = -2.6 kPa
